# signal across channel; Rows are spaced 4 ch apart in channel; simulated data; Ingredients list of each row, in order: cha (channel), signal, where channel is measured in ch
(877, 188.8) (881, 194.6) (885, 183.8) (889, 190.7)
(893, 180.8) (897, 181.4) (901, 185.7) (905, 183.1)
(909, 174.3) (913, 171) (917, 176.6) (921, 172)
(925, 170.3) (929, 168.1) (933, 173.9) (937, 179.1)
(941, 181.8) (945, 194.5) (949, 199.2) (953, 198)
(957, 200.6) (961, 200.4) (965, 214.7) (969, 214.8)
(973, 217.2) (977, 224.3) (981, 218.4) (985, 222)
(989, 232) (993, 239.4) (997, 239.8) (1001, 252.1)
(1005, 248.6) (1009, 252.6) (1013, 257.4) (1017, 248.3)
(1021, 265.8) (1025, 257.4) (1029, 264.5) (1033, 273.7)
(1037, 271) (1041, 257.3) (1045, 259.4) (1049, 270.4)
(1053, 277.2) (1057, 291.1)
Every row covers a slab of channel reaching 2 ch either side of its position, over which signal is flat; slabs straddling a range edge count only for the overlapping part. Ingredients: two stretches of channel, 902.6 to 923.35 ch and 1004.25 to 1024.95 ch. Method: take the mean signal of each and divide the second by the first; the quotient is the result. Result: 1.5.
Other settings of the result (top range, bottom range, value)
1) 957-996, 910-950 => 1.23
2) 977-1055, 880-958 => 1.38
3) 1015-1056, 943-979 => 1.28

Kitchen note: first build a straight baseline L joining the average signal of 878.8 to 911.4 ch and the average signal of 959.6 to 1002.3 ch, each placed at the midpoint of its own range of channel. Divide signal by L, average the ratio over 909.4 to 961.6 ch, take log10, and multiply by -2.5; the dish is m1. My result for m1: 0.12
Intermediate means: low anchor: 184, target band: 183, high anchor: 225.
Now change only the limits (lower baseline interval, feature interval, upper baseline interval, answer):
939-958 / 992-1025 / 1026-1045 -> -0.03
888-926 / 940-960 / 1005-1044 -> 0.07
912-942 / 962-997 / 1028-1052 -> -0.03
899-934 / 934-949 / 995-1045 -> 0.05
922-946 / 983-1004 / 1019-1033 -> -0.02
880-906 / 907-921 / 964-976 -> 0.12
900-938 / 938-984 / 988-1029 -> 0.03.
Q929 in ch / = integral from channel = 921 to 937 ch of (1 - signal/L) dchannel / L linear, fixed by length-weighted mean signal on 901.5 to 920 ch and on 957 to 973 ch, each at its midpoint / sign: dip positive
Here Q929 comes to 1.4 ch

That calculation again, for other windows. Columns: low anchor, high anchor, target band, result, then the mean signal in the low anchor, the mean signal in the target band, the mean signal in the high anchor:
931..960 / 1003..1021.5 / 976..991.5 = 0.1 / 190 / 225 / 254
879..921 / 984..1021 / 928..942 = 1.9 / 182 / 176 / 245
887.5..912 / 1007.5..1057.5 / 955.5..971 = 1.0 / 182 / 208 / 264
